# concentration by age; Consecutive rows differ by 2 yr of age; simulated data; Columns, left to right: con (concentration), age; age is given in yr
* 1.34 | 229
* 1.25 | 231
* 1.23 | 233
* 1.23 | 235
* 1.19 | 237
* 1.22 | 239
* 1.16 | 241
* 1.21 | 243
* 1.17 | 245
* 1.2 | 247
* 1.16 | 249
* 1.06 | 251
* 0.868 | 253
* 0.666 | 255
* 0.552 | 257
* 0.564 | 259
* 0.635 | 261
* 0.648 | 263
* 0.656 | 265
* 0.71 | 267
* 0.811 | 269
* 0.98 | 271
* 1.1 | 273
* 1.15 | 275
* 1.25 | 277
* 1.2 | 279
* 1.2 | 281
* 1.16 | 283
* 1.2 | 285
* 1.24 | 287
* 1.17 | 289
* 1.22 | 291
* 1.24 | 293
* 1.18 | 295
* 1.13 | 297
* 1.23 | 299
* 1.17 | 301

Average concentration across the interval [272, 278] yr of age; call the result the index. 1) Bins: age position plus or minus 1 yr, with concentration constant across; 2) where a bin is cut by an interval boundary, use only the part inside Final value 1.17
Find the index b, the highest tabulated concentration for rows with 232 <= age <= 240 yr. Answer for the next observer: 1.23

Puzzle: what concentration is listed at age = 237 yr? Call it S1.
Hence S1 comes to 1.19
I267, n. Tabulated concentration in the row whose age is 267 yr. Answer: 0.71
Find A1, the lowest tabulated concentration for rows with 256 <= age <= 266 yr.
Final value 0.552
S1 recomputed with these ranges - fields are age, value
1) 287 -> 1.24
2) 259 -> 0.564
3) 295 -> 1.18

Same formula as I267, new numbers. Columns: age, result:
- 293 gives 1.24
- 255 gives 0.666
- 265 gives 0.656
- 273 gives 1.1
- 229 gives 1.34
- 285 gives 1.2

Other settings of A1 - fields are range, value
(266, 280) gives 0.71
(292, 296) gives 1.18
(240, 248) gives 1.16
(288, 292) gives 1.17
